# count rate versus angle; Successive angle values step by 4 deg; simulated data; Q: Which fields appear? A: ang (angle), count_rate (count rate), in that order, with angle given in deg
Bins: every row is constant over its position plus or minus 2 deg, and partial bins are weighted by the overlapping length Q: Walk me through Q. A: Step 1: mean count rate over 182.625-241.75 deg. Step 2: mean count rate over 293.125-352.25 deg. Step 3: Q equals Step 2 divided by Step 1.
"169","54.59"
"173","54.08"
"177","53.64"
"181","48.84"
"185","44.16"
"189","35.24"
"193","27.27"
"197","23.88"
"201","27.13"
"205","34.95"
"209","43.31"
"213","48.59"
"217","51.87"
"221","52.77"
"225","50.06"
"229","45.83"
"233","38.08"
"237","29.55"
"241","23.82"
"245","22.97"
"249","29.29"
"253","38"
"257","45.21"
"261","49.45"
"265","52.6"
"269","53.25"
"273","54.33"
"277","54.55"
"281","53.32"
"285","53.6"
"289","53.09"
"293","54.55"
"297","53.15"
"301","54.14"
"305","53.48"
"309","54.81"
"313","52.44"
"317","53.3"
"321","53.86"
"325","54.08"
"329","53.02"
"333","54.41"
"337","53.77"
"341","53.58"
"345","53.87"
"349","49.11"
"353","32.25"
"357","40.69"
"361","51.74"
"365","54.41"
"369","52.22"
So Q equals 1.4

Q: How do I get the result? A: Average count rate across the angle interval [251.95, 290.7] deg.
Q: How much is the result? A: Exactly 51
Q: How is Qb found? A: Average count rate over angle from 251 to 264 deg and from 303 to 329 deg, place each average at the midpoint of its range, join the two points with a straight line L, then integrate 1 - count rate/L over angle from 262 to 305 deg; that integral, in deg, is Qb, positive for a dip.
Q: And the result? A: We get -4.3 deg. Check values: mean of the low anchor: 44.9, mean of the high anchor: 53.6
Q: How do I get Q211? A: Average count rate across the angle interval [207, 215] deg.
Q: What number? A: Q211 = 46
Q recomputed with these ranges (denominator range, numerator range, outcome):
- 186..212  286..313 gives 1.63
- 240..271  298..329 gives 1.35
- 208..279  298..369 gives 1.18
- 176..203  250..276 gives 1.32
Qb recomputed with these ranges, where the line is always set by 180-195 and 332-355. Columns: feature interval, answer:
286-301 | -2.60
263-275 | -2.56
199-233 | -3.07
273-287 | -2.86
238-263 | 4.81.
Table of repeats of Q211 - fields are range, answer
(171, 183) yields 52.2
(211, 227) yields 50.8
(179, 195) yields 38.9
